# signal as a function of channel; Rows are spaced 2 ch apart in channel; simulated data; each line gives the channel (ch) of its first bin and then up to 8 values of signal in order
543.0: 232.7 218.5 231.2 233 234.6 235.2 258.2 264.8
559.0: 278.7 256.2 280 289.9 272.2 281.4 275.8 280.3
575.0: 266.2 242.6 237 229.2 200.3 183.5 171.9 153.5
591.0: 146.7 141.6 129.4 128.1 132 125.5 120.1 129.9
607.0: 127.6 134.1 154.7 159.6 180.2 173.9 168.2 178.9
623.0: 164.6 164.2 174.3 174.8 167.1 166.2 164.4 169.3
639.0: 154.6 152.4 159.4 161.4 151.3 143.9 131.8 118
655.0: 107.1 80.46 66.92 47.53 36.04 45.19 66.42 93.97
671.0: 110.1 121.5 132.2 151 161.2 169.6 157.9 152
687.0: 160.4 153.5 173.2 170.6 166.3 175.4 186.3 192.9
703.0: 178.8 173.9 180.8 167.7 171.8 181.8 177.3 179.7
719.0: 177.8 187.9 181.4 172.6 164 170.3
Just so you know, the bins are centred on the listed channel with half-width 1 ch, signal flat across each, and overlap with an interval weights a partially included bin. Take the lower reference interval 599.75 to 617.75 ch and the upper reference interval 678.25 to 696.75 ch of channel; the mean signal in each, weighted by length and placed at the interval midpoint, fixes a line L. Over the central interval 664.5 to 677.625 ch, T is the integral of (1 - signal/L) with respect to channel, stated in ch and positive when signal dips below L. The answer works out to 4.60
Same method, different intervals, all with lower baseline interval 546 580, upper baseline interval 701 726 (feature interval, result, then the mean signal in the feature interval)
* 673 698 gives 4.5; 159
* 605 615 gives 3.8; 146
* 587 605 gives 7.9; 136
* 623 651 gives 7.5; 161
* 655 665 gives 7.0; 61.4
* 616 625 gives 2.3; 171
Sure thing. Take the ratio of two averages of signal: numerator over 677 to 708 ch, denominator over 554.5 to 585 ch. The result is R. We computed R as 0.66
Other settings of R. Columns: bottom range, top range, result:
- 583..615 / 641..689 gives 0.82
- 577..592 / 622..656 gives 0.80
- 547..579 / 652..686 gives 0.41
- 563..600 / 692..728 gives 0.84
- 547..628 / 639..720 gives 0.71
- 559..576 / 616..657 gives 0.56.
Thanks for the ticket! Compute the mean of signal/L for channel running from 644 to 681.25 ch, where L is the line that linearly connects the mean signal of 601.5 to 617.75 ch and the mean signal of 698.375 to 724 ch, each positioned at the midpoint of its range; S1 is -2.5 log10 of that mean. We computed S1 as 0.44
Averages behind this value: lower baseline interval 146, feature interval 109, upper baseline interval 180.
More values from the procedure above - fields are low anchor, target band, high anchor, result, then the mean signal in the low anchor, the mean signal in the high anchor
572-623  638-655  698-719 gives 0.21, 172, 179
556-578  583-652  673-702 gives 0.40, 272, 163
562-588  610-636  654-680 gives -0.02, 247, 93.8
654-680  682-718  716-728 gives -0.20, 93.8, 177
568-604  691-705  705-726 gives 0.01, 191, 178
